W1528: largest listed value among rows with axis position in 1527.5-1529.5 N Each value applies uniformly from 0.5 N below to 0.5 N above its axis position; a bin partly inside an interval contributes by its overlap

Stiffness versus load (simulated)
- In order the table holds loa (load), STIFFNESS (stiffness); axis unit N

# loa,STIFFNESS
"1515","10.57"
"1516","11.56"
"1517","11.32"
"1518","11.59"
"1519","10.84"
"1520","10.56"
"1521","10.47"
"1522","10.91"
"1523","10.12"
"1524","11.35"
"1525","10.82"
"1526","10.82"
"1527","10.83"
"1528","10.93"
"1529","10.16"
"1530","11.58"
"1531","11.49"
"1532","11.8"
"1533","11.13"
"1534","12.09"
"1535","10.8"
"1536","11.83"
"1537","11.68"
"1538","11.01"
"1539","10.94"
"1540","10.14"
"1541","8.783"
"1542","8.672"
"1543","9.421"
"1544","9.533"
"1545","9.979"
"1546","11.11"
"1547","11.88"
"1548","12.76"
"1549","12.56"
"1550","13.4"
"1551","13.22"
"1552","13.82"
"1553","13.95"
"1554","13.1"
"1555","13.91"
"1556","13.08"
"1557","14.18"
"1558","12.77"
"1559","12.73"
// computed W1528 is 10.93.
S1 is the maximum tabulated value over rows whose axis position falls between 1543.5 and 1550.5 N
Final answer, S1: 13.4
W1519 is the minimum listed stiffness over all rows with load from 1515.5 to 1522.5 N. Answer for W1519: 10.47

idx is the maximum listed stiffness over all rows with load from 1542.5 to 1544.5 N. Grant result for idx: 9.533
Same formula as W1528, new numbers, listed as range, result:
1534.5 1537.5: 11.83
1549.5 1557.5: 14.18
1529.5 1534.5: 12.09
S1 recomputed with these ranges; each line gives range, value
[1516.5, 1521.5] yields 11.59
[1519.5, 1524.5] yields 11.35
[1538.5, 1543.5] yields 10.94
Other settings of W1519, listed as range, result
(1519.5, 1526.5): 10.12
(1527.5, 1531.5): 10.16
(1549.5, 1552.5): 13.22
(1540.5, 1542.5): 8.672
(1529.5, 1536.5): 10.8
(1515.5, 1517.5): 11.32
